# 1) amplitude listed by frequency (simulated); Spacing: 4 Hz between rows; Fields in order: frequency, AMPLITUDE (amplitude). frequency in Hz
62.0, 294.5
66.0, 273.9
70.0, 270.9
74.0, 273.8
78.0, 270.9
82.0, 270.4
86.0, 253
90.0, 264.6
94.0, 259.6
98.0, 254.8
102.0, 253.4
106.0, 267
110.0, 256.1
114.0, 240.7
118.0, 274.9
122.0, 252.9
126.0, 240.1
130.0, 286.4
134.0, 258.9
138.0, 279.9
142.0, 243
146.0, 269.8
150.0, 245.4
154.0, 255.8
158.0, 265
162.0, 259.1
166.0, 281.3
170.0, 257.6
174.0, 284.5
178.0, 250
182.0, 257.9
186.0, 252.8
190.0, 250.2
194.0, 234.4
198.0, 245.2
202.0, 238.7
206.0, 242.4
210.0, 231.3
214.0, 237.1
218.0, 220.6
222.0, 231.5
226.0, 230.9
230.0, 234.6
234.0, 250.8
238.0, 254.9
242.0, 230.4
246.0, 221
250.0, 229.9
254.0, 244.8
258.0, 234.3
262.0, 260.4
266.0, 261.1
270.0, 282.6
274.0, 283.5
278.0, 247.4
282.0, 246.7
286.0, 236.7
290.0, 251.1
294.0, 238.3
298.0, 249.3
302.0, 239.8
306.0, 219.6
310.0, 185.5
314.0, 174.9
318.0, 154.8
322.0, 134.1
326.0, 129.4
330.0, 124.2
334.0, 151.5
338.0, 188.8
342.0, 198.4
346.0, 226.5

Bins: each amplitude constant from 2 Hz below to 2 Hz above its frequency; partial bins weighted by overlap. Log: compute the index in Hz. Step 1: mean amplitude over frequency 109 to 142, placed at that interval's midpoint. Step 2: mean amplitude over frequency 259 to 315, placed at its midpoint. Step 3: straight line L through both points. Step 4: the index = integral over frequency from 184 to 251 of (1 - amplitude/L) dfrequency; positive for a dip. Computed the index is 3.3 Hz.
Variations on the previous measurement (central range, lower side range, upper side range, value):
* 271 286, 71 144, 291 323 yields -3.3 Hz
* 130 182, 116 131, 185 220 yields -2.2 Hz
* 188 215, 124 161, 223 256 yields 0.7 Hz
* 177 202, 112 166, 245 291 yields 0.9 Hz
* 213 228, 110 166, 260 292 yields 1.7 Hz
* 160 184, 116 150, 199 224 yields -1.6 Hz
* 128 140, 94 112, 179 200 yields -1.0 Hz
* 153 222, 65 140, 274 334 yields -3.5 Hz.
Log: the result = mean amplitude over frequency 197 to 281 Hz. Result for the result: 244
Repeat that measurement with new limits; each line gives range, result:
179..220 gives 241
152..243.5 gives 248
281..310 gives 236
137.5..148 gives 262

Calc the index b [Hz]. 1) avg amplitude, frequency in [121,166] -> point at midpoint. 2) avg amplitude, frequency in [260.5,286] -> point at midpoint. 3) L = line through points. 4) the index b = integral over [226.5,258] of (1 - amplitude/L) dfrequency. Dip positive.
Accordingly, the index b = 2.9 Hz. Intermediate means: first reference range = 261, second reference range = 262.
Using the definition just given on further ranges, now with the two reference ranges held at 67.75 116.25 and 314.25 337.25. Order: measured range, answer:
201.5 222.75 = -3.39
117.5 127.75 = -0.31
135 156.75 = -2.28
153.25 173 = -3.47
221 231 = -1.95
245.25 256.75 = -3.26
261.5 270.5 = -4.79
